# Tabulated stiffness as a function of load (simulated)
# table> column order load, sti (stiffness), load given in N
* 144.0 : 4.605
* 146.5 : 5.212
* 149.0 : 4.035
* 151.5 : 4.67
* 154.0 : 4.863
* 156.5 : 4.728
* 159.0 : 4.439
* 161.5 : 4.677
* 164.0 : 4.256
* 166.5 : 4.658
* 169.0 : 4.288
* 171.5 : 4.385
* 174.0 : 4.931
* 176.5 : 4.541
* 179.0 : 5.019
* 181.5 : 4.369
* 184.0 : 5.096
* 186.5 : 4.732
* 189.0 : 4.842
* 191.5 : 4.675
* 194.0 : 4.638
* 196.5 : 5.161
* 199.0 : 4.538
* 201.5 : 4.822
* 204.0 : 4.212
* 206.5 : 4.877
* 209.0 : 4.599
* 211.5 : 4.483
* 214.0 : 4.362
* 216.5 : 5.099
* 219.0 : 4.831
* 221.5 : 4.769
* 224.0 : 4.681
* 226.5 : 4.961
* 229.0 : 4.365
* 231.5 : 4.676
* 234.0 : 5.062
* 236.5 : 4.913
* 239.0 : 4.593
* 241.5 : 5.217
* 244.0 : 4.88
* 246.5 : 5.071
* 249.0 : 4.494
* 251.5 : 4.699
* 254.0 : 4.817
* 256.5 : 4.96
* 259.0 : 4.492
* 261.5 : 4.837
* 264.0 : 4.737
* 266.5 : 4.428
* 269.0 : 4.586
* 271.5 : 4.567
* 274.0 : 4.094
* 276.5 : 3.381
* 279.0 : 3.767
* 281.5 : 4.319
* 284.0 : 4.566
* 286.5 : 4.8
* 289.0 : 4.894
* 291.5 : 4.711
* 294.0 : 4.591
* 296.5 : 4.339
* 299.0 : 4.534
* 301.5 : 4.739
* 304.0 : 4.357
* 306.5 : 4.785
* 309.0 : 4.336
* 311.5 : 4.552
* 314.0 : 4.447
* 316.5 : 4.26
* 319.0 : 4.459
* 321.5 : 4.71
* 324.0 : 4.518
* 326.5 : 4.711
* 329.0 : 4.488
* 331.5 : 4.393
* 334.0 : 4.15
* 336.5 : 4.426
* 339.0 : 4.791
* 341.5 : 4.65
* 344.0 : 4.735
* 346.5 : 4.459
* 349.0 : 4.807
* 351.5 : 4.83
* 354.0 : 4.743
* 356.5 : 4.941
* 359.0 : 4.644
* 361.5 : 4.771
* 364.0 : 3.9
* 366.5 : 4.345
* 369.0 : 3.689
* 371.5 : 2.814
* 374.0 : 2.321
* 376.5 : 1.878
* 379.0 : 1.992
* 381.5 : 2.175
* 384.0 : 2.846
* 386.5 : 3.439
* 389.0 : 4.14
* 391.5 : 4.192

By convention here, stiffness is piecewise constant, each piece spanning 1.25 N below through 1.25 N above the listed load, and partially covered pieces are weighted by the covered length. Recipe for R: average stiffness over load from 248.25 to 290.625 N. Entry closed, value 4.5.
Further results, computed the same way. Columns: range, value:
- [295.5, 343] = 4.51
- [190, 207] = 4.7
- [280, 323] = 4.55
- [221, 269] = 4.77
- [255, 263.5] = 4.76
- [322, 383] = 4.05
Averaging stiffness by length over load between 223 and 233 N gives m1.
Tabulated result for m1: 4.68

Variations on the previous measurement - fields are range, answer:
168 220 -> 4.69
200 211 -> 4.62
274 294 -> 4.35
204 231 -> 4.68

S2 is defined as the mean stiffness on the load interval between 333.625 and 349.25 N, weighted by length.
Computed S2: 4.58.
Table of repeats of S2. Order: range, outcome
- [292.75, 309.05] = 4.54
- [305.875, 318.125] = 4.46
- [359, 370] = 4.24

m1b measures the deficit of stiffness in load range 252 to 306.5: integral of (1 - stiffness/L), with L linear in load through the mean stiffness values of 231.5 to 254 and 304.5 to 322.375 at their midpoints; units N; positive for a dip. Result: 1.8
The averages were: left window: 4.85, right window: 4.5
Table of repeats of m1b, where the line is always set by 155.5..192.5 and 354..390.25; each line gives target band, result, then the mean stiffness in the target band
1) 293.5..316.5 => -3.80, 4.5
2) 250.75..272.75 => -2.98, 4.68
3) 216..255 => -4.92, 4.82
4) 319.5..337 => -3.56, 4.49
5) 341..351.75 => -3.17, 4.69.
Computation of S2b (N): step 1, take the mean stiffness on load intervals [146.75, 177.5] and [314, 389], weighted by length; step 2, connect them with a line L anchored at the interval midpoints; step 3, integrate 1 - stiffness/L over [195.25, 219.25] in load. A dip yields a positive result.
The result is -1.4 N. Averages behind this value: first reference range 4.56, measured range 4.69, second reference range 4.04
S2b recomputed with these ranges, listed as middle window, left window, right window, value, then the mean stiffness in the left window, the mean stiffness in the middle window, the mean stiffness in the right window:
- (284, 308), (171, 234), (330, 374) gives -0.7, 4.72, 4.63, 4.36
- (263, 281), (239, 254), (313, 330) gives 2.0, 4.84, 4.22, 4.51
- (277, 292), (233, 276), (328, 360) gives 0.8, 4.71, 4.44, 4.62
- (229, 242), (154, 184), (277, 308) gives -0.8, 4.61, 4.82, 4.5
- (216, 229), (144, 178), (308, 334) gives -0.7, 4.59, 4.81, 4.47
